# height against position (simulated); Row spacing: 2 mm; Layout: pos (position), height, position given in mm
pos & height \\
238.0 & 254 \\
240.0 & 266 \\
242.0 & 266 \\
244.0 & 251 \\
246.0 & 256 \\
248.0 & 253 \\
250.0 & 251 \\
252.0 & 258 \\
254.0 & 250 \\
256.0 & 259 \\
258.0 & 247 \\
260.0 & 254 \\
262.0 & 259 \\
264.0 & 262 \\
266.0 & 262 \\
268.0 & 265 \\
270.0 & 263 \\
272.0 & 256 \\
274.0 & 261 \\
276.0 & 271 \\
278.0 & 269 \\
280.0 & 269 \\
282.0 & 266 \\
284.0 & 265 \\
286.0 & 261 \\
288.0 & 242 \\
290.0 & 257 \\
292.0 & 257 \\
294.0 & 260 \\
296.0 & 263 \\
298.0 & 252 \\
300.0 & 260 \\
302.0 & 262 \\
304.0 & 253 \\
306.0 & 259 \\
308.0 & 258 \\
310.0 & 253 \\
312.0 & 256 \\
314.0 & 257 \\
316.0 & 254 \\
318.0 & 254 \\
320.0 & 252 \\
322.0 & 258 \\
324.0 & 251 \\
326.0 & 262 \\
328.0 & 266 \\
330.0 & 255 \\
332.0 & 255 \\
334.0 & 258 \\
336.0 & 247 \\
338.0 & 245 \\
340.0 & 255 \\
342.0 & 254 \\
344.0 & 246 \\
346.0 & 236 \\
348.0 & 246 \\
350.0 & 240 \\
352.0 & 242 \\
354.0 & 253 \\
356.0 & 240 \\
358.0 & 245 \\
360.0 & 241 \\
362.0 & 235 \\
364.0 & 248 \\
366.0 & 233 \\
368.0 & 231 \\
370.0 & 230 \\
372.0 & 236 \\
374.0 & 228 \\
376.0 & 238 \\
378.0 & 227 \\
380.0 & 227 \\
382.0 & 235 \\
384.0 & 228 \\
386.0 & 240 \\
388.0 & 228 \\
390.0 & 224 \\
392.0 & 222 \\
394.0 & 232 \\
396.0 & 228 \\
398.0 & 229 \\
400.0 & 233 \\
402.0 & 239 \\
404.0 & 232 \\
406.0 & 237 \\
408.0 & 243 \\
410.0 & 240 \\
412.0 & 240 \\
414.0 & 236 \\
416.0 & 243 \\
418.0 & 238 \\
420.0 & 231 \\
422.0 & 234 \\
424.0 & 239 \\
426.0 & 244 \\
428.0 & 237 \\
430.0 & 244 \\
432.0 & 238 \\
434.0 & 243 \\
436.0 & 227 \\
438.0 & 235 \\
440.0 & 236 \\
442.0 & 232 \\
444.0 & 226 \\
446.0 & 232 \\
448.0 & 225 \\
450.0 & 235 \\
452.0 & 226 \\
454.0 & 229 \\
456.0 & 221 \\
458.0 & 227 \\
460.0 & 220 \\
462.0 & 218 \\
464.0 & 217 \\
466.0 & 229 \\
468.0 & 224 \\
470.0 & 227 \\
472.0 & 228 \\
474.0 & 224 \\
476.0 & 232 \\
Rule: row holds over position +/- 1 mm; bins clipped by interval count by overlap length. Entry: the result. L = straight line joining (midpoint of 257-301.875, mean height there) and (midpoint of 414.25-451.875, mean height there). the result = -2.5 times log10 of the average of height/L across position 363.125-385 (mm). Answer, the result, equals 0.05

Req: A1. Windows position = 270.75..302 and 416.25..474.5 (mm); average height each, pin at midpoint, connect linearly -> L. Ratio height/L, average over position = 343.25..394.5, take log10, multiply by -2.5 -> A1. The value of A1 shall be 0.04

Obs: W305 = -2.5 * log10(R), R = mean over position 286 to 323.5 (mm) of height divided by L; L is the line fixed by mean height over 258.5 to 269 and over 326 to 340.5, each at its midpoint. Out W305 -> 0.00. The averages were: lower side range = 260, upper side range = 255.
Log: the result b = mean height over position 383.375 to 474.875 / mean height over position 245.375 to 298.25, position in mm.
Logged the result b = 0.90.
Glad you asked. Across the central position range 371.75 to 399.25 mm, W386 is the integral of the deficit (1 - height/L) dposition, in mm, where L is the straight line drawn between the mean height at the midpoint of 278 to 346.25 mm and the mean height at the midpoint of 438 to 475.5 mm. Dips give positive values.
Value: 1.3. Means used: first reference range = 256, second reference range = 227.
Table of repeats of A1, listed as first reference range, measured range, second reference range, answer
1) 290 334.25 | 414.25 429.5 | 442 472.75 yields -0.02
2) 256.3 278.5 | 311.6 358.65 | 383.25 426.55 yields -0.01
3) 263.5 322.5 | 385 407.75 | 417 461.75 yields 0.04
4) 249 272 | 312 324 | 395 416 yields -0.03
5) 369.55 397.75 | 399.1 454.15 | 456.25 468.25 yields -0.05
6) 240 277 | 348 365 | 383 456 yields 0.00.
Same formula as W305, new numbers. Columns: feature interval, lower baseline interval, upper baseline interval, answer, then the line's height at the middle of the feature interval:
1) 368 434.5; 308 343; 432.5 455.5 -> 0.024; 240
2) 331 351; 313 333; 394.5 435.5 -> 0.019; 253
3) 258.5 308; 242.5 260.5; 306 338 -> -0.024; 254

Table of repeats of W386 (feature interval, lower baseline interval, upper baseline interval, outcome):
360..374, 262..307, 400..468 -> 0.6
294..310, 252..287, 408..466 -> -0.2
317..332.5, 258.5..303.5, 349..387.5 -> -0.5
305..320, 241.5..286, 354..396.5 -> -0.4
